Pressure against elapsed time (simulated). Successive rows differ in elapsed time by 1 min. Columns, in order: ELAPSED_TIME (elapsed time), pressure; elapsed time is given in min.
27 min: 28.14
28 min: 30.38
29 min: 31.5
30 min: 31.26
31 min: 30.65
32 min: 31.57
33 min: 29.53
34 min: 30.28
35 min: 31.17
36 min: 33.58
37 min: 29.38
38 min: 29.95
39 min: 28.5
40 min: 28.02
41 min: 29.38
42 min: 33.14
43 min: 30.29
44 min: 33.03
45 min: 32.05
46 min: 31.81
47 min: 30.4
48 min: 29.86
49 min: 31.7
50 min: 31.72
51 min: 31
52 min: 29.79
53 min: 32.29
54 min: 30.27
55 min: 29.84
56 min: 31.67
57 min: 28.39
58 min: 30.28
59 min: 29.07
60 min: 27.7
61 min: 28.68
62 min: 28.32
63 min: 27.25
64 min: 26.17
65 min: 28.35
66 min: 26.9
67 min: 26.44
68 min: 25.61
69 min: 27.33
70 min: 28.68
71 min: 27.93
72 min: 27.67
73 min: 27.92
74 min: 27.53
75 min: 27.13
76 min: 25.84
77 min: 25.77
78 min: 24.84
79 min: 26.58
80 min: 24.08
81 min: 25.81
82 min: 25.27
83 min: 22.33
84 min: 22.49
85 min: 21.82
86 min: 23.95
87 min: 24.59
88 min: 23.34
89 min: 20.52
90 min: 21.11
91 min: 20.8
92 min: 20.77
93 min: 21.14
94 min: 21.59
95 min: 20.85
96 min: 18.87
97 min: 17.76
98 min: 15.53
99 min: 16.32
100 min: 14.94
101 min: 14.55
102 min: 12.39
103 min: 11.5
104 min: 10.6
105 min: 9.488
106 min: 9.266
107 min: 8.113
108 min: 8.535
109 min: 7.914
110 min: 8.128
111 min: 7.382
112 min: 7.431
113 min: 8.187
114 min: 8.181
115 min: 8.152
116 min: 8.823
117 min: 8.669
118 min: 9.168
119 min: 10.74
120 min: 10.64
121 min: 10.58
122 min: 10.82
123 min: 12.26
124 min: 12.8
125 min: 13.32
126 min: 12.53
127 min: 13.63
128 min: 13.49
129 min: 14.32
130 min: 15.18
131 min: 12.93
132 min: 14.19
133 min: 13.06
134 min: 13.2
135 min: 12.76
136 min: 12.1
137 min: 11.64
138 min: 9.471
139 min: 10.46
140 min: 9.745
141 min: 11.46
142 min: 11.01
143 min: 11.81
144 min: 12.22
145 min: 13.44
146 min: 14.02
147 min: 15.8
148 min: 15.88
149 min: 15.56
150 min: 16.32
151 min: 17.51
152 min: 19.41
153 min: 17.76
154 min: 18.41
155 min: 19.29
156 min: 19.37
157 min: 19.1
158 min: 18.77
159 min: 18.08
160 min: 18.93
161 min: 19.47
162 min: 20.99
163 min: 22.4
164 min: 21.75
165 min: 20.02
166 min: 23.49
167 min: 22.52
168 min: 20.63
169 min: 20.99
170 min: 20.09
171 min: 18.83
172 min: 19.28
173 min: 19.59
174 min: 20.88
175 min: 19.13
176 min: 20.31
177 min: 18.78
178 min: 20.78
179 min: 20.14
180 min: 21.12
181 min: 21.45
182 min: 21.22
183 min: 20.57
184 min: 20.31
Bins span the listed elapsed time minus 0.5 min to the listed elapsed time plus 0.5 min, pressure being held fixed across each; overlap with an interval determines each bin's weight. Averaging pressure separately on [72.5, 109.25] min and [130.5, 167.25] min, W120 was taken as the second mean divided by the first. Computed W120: 0.82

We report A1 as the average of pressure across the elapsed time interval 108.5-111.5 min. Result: 7.81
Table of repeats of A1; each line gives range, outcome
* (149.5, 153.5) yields 17.8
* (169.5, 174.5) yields 19.7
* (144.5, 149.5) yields 14.9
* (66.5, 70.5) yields 27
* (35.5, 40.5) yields 29.9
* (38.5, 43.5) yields 29.9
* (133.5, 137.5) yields 12.4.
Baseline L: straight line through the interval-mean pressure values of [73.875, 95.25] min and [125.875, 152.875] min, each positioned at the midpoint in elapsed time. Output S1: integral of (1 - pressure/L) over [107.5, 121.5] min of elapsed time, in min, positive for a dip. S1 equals 7.2 min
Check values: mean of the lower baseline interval 23.5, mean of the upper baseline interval 13.5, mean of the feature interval 8.75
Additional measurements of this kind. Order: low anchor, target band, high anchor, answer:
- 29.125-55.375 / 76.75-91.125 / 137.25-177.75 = 1.4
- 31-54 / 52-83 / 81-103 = -2.8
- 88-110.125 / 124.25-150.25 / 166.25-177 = 7.1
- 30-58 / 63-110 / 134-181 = 9.3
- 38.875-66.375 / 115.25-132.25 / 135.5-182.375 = 7.6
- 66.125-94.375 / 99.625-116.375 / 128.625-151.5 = 8.5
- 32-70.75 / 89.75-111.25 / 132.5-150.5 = 6.6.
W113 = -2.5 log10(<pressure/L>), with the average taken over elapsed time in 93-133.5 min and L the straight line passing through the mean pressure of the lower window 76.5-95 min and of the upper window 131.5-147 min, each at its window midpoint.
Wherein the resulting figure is 0.38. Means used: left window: 23.1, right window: 12.2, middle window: 12.2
